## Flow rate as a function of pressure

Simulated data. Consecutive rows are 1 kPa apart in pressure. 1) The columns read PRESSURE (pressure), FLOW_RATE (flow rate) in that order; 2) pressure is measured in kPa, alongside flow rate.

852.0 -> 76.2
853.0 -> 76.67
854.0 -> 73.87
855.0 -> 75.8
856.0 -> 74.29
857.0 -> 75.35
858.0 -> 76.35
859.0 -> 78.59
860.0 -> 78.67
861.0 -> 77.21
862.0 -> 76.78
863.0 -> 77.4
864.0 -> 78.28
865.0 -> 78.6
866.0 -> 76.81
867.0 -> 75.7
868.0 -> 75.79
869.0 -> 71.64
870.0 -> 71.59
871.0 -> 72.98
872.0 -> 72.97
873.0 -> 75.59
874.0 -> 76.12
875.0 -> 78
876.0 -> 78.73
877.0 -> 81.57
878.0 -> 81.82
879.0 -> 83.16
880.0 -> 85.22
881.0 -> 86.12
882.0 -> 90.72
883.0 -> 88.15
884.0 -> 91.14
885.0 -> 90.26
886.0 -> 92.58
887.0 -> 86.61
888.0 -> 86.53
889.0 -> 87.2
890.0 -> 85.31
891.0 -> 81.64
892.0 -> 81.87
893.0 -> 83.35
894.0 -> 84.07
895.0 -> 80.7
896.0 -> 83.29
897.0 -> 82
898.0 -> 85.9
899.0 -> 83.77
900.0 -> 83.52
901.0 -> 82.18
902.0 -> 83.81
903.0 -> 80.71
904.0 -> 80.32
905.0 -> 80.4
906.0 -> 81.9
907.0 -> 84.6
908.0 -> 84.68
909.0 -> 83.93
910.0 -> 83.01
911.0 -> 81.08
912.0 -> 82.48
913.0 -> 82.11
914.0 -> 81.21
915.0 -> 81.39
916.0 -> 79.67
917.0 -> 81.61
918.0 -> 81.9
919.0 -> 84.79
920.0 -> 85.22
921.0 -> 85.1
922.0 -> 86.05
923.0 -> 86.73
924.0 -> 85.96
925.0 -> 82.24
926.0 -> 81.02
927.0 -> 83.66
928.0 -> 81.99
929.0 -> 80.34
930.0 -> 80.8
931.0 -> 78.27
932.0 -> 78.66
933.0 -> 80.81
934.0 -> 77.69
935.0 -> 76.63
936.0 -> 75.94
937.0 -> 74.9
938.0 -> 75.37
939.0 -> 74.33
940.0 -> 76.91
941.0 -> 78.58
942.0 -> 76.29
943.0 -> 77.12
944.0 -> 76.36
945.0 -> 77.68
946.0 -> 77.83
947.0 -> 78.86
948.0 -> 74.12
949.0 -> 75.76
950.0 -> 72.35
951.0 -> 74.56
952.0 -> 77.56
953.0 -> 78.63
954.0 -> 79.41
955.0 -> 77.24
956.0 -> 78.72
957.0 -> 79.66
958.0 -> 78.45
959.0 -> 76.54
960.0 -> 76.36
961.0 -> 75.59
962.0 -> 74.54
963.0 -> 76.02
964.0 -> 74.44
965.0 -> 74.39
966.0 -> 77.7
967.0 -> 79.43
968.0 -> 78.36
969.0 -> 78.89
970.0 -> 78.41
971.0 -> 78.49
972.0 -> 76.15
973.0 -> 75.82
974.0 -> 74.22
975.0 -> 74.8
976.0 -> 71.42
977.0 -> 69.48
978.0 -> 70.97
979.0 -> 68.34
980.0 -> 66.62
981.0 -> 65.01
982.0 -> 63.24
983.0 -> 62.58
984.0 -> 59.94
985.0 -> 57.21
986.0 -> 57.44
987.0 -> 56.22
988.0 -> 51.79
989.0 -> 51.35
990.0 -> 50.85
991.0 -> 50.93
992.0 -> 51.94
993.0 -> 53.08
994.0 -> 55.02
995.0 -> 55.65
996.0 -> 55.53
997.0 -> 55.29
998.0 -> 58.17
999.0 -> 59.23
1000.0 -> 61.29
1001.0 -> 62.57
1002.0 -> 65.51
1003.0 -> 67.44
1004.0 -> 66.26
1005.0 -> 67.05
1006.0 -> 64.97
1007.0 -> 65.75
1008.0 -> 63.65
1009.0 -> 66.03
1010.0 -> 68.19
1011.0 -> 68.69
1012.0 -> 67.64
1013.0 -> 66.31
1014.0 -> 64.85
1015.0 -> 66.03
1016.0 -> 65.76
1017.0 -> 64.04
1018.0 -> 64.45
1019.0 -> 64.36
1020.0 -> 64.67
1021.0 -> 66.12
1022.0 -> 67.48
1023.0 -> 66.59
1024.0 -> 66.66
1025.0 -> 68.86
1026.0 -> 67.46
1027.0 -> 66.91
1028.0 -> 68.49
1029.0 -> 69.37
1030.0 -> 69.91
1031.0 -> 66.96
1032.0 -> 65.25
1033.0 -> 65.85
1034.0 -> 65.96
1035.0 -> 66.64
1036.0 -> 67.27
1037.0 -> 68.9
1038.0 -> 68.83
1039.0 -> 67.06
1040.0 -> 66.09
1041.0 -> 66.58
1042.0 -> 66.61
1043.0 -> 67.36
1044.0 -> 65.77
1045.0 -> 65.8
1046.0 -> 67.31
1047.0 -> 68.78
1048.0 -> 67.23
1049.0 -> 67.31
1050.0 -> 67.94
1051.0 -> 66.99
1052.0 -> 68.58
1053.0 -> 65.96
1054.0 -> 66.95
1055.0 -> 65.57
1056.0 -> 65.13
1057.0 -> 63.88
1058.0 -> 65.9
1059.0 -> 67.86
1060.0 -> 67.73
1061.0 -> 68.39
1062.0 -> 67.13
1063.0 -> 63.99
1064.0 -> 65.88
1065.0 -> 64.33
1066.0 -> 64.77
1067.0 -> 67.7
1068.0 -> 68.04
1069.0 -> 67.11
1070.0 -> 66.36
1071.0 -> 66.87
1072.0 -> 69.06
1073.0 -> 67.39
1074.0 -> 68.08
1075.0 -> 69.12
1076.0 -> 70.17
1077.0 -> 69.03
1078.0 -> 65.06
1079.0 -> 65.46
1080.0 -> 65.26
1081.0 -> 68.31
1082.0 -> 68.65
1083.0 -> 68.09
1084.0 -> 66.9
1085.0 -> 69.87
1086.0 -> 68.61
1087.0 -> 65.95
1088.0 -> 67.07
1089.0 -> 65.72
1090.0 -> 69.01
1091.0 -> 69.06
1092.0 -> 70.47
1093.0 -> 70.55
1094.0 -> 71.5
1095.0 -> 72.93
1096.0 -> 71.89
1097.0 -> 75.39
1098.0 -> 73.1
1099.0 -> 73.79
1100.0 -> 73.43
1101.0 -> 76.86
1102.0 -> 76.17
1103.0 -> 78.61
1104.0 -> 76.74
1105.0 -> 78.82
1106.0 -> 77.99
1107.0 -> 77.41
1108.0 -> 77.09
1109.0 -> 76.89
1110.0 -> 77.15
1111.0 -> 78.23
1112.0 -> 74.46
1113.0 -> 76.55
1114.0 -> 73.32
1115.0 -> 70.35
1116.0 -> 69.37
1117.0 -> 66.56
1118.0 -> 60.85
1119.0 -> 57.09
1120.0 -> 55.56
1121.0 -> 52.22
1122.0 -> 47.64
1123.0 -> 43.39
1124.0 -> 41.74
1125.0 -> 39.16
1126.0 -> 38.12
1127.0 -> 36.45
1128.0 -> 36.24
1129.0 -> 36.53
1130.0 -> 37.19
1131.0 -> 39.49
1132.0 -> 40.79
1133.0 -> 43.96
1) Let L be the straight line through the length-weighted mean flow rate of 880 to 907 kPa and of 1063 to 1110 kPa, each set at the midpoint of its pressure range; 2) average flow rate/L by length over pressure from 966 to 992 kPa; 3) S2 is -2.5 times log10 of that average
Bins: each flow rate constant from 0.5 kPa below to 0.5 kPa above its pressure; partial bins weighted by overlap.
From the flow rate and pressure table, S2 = 0.177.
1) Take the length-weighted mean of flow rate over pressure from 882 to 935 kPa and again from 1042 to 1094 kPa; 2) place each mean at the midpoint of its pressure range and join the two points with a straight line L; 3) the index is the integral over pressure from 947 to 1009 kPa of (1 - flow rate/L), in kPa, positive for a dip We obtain 6.82 kPa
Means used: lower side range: 83.4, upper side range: 67.3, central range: 68.1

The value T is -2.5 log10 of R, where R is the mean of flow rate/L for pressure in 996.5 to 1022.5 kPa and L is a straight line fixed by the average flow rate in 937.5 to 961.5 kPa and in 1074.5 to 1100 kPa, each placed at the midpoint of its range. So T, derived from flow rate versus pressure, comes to 0.14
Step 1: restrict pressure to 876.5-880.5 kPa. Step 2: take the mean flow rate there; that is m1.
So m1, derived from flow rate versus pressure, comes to 82.9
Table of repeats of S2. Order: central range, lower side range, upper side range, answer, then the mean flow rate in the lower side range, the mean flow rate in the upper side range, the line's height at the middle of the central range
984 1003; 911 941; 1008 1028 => 0.24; 80.8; 66.4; 70.2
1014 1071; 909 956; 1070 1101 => 0.09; 79.6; 69.3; 72.2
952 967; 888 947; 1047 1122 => 0.02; 81.3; 69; 78.2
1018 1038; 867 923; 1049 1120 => 0.10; 82.5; 69.5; 73.4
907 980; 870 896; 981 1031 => -0.08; 83.1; 62.5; 73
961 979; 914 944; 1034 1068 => 0.01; 80.3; 66.7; 75.7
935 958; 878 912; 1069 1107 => 0.05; 84.5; 70.5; 80.7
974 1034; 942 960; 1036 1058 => 0.13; 77.1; 66.9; 71.4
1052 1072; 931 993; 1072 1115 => 0.09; 72.1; 71.8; 71.8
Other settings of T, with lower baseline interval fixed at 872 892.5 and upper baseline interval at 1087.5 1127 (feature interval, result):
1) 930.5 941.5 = 0.042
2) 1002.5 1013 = 0.126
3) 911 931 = -0.019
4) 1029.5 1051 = 0.082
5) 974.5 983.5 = 0.133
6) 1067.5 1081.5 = 0.036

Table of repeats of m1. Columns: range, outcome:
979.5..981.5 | 65.8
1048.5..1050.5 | 67.6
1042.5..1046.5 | 66.6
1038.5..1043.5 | 66.7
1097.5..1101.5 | 74.3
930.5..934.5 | 78.9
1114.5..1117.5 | 68.8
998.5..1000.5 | 60.3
